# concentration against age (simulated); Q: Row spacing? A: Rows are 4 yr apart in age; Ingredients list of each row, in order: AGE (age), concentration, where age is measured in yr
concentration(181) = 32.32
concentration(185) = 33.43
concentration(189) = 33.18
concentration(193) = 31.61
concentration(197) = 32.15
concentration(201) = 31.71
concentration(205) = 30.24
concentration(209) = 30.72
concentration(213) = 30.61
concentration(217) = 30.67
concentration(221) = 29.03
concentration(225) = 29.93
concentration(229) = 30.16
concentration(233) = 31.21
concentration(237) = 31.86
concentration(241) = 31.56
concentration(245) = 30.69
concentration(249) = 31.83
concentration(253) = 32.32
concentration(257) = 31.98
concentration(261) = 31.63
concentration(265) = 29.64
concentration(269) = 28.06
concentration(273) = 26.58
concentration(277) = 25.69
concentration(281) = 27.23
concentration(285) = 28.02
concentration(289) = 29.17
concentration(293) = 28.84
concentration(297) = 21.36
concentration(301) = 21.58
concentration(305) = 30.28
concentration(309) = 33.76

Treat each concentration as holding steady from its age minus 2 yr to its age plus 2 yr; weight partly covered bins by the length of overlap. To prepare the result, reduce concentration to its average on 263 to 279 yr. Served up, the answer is 27.5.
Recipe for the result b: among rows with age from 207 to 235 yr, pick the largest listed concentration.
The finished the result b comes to 31.21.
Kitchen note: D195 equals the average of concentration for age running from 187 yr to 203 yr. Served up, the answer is 32.2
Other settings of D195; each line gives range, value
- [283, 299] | 26.8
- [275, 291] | 27.5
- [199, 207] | 31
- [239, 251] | 31.4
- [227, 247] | 31.1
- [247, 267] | 31.5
